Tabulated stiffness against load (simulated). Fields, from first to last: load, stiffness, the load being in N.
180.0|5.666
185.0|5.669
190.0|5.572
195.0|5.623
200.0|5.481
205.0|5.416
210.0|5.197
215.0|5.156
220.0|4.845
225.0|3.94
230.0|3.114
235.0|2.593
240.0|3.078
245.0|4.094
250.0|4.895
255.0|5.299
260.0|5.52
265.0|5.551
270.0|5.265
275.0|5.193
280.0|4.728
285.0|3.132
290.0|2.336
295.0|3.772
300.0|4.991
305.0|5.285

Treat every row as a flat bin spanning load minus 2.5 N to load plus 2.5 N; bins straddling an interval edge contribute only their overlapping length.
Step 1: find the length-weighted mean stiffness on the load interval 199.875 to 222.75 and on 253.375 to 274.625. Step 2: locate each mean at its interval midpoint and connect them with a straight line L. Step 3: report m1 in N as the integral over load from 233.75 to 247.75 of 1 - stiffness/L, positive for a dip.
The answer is 5.2 N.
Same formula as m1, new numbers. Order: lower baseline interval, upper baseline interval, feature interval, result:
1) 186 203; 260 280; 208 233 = 4.9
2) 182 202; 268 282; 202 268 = 9.8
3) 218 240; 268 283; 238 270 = -3.4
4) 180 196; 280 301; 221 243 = 6.7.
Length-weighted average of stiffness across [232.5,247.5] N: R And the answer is 3.26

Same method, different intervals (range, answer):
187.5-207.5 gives 5.52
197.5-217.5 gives 5.31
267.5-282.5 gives 5.06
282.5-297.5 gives 3.08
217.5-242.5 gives 3.51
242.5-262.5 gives 4.95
